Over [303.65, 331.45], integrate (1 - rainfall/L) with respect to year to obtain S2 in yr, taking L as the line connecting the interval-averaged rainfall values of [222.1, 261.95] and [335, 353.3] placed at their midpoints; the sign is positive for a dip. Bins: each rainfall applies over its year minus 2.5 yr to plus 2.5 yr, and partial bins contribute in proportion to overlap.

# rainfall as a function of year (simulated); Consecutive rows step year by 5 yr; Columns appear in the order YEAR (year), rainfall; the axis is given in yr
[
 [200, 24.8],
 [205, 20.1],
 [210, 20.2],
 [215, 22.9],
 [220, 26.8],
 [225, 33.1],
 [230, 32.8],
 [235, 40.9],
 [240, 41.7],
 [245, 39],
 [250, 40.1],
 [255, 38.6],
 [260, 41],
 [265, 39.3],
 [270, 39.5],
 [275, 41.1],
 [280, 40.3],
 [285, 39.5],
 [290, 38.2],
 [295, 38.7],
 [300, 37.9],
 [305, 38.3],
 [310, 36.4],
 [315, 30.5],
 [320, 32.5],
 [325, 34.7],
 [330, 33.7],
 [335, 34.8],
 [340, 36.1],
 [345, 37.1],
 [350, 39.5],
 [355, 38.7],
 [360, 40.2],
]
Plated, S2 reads 2.4 yr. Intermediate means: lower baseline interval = 38.2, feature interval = 34.2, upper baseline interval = 37.2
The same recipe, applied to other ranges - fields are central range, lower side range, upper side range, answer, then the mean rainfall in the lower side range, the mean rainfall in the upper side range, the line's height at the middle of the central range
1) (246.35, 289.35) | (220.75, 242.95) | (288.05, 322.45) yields -4.3 yr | 36.3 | 36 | 36.2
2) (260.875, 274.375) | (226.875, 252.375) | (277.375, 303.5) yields -0.3 yr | 38.8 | 38.9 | 38.8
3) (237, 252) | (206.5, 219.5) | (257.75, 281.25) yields -3.8 yr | 22.2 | 40.2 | 32.3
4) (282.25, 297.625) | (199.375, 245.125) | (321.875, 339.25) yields -2.8 yr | 30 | 34.5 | 32.8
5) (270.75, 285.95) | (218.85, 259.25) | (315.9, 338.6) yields -2.0 yr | 37.1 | 33.8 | 35.6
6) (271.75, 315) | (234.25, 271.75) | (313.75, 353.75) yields -0.9 yr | 40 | 35.1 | 37.6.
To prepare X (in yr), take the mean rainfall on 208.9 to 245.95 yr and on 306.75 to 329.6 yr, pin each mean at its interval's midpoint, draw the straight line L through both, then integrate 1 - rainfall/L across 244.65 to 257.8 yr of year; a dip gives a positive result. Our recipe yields -2.7 yr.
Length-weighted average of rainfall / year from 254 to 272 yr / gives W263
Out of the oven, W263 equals 39.7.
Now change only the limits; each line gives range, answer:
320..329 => 33.9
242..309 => 39.3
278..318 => 37.4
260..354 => 37.2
